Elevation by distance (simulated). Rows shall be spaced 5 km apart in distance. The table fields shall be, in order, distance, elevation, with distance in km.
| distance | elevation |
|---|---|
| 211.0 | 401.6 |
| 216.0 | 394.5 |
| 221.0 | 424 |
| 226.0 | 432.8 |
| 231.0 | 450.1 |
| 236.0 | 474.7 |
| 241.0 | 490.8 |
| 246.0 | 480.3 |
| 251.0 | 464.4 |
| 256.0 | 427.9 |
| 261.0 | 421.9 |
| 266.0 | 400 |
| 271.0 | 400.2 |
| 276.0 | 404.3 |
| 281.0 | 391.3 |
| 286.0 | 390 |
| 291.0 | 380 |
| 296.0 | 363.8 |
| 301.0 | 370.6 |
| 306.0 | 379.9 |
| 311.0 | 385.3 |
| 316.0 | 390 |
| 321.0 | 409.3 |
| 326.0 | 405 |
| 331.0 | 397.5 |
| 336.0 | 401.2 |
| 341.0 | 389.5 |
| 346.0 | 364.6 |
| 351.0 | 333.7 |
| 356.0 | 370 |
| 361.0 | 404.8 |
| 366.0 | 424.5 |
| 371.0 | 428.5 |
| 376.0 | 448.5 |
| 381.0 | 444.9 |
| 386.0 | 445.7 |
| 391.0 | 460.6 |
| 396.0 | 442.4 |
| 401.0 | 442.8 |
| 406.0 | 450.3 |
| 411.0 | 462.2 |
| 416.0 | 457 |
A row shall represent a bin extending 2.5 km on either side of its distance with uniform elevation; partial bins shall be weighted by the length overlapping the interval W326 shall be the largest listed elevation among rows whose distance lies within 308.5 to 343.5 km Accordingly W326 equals 409.3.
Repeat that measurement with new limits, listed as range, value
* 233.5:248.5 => 490.8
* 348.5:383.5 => 448.5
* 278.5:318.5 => 391.3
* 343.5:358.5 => 370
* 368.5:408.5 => 460.6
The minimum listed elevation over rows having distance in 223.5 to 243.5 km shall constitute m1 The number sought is 432.8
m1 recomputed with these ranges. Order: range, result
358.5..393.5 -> 404.8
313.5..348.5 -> 364.6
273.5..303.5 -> 363.8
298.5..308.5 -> 370.6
